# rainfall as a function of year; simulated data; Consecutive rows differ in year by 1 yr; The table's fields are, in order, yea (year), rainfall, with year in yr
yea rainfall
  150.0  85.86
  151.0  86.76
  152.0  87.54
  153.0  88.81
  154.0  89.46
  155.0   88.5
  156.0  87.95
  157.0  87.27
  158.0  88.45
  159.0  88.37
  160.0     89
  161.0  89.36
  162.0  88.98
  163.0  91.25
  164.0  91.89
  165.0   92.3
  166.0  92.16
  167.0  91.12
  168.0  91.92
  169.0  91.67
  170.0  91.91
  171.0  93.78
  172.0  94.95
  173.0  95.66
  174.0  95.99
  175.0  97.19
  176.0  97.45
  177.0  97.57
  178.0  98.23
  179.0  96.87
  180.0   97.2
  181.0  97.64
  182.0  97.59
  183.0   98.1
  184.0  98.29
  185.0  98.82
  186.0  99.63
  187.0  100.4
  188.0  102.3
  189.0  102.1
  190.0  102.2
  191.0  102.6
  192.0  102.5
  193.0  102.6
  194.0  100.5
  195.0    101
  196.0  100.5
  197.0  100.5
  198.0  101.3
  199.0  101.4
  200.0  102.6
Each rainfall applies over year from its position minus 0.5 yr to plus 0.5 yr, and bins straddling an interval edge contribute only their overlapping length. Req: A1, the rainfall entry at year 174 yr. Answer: 95.99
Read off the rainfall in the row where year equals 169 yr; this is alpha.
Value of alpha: 91.67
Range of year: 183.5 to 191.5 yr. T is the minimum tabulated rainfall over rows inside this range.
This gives 98.29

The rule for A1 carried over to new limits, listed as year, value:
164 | 91.89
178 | 98.23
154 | 89.46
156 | 87.95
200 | 102.6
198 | 101.3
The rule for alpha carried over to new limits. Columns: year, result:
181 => 97.64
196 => 100.5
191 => 102.6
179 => 96.87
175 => 97.19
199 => 101.4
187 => 100.4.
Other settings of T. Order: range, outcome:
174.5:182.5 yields 96.87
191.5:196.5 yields 100.5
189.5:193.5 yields 102.2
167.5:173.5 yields 91.67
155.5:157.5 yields 87.27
